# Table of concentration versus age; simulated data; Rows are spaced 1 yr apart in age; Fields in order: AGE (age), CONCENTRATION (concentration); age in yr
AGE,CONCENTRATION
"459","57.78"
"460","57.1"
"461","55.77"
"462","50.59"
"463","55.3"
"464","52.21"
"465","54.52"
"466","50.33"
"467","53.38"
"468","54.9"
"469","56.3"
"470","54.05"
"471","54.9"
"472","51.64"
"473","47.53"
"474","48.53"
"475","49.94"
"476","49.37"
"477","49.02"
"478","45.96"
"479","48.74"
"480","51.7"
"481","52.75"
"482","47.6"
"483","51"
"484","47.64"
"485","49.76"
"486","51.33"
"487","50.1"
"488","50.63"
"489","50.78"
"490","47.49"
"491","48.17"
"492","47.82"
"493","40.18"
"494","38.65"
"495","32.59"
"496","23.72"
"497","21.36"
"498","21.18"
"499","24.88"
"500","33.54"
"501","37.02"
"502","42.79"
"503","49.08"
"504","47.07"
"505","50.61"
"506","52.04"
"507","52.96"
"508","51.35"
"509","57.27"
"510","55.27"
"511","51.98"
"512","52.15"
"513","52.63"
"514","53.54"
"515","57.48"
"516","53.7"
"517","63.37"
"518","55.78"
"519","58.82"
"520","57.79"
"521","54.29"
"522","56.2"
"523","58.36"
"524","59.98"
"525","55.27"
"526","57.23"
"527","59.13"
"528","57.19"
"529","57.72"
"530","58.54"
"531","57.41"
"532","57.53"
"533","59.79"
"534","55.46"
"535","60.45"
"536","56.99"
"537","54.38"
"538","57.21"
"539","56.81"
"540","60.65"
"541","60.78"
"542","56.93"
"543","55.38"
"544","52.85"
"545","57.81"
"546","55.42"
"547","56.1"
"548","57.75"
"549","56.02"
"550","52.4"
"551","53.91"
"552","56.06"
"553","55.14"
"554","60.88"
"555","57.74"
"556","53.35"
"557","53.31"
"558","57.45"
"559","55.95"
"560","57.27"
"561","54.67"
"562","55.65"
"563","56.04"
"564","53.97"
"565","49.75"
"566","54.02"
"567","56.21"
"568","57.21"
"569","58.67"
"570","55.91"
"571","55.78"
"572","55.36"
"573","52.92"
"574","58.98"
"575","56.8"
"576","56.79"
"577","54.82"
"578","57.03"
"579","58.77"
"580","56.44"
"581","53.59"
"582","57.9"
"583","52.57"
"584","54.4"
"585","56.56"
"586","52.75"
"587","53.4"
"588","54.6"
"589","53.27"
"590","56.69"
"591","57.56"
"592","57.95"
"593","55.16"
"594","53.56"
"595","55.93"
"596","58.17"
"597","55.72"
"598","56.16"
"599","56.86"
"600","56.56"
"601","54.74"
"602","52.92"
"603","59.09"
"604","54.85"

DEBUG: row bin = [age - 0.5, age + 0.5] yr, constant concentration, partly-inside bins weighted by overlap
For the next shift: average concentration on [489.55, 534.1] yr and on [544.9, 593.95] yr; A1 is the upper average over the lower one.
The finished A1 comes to 1.1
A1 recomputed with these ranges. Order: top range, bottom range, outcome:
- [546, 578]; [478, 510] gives 1.25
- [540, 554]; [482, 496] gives 1.23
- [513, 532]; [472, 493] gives 1.16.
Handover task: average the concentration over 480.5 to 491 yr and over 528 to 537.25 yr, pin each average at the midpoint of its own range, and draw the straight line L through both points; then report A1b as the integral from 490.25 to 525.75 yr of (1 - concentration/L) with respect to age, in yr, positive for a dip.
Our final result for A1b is 4.0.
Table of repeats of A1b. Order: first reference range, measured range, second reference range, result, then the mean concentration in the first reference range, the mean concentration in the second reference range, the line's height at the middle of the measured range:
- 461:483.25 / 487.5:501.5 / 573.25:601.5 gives 4.1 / 51.5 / 55.8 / 52.3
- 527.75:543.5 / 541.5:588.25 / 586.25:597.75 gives 0.8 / 57.7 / 55.6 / 56.6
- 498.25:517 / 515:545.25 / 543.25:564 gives -3.1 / 48.7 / 55.7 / 52.1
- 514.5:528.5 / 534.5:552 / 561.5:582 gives 0.1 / 57.5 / 55.8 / 56.7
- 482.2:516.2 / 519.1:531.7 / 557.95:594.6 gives -2.2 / 45.5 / 55.6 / 48.9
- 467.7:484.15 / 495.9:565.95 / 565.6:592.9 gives 0.2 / 50.7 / 55.8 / 53.4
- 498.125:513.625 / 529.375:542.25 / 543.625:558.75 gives -1.3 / 46.8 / 55.8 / 52.7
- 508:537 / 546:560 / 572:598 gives 0.1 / 56.7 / 55.7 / 56.2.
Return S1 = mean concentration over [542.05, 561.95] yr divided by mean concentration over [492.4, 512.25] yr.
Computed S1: 1.3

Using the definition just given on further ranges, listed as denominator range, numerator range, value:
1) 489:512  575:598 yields 1.31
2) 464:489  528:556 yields 1.12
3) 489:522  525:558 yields 1.22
